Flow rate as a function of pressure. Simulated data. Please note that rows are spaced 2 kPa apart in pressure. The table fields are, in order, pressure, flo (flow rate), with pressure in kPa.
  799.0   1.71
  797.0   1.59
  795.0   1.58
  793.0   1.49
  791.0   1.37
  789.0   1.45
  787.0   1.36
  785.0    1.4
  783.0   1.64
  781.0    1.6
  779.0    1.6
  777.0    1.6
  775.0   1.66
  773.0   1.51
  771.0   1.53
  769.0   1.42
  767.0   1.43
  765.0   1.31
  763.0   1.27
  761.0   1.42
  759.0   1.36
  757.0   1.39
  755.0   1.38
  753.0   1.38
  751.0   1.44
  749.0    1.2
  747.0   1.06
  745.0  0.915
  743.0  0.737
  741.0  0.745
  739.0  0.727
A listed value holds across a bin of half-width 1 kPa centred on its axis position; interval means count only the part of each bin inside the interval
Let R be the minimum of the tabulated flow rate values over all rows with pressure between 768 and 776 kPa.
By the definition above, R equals 1.42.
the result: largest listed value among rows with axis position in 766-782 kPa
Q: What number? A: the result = 1.66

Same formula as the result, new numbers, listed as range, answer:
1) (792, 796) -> 1.58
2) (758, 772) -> 1.53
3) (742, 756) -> 1.44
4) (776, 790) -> 1.64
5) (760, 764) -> 1.42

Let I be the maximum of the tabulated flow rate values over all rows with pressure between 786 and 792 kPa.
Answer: 1.45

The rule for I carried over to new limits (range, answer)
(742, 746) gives 0.915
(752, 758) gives 1.39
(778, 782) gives 1.6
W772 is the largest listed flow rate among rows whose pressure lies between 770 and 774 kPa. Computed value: 1.53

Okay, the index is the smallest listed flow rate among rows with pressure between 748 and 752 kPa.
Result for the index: 1.2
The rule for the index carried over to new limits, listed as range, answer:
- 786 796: 1.36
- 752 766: 1.27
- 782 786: 1.4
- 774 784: 1.6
